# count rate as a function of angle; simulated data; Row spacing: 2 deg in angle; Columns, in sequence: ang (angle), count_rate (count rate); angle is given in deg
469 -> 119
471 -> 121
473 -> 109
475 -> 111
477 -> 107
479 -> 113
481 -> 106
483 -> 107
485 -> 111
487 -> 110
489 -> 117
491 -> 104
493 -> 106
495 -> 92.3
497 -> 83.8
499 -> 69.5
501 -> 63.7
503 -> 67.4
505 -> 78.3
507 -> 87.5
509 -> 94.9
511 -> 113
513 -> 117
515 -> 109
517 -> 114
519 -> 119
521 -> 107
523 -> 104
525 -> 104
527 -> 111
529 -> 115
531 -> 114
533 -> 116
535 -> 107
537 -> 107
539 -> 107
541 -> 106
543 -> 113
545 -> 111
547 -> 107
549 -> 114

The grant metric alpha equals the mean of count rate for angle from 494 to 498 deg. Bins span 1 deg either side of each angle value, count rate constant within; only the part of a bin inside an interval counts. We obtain 88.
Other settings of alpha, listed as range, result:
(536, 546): 109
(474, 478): 109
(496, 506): 72.5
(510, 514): 115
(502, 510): 82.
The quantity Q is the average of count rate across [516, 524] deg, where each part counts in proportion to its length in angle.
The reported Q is 111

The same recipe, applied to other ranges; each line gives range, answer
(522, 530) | 108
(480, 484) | 106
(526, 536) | 113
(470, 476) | 114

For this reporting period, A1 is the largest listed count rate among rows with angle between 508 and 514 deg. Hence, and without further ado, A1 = 117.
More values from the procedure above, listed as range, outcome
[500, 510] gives 94.9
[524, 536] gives 116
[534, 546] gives 113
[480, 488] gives 111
